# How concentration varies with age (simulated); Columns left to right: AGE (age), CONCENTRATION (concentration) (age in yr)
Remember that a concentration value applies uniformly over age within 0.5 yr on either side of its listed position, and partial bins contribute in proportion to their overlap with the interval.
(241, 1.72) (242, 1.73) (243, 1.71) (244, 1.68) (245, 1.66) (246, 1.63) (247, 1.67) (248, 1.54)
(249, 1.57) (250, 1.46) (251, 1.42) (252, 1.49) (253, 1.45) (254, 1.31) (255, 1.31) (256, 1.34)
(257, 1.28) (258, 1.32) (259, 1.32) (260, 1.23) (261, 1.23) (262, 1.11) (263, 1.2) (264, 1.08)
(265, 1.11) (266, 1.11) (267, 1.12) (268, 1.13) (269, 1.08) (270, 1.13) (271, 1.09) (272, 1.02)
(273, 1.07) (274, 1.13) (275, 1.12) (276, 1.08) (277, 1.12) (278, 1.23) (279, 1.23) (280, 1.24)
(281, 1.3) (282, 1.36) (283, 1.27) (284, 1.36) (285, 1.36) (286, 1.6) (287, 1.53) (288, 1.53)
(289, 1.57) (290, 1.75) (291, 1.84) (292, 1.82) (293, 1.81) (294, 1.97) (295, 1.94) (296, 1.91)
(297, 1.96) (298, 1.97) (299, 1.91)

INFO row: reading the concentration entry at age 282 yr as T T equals 1.36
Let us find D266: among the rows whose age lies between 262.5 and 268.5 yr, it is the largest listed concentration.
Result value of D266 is 1.2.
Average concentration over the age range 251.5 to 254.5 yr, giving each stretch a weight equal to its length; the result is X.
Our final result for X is 1.42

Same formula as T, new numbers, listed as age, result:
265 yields 1.11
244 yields 1.68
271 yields 1.09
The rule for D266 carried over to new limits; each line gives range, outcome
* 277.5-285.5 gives 1.36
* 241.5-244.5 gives 1.73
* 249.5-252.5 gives 1.49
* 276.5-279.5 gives 1.23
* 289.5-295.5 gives 1.97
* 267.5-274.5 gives 1.13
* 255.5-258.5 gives 1.34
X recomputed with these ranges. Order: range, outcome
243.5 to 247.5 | 1.66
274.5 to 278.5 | 1.14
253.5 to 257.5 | 1.31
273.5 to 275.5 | 1.12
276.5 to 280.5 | 1.21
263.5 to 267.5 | 1.1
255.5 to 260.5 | 1.3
